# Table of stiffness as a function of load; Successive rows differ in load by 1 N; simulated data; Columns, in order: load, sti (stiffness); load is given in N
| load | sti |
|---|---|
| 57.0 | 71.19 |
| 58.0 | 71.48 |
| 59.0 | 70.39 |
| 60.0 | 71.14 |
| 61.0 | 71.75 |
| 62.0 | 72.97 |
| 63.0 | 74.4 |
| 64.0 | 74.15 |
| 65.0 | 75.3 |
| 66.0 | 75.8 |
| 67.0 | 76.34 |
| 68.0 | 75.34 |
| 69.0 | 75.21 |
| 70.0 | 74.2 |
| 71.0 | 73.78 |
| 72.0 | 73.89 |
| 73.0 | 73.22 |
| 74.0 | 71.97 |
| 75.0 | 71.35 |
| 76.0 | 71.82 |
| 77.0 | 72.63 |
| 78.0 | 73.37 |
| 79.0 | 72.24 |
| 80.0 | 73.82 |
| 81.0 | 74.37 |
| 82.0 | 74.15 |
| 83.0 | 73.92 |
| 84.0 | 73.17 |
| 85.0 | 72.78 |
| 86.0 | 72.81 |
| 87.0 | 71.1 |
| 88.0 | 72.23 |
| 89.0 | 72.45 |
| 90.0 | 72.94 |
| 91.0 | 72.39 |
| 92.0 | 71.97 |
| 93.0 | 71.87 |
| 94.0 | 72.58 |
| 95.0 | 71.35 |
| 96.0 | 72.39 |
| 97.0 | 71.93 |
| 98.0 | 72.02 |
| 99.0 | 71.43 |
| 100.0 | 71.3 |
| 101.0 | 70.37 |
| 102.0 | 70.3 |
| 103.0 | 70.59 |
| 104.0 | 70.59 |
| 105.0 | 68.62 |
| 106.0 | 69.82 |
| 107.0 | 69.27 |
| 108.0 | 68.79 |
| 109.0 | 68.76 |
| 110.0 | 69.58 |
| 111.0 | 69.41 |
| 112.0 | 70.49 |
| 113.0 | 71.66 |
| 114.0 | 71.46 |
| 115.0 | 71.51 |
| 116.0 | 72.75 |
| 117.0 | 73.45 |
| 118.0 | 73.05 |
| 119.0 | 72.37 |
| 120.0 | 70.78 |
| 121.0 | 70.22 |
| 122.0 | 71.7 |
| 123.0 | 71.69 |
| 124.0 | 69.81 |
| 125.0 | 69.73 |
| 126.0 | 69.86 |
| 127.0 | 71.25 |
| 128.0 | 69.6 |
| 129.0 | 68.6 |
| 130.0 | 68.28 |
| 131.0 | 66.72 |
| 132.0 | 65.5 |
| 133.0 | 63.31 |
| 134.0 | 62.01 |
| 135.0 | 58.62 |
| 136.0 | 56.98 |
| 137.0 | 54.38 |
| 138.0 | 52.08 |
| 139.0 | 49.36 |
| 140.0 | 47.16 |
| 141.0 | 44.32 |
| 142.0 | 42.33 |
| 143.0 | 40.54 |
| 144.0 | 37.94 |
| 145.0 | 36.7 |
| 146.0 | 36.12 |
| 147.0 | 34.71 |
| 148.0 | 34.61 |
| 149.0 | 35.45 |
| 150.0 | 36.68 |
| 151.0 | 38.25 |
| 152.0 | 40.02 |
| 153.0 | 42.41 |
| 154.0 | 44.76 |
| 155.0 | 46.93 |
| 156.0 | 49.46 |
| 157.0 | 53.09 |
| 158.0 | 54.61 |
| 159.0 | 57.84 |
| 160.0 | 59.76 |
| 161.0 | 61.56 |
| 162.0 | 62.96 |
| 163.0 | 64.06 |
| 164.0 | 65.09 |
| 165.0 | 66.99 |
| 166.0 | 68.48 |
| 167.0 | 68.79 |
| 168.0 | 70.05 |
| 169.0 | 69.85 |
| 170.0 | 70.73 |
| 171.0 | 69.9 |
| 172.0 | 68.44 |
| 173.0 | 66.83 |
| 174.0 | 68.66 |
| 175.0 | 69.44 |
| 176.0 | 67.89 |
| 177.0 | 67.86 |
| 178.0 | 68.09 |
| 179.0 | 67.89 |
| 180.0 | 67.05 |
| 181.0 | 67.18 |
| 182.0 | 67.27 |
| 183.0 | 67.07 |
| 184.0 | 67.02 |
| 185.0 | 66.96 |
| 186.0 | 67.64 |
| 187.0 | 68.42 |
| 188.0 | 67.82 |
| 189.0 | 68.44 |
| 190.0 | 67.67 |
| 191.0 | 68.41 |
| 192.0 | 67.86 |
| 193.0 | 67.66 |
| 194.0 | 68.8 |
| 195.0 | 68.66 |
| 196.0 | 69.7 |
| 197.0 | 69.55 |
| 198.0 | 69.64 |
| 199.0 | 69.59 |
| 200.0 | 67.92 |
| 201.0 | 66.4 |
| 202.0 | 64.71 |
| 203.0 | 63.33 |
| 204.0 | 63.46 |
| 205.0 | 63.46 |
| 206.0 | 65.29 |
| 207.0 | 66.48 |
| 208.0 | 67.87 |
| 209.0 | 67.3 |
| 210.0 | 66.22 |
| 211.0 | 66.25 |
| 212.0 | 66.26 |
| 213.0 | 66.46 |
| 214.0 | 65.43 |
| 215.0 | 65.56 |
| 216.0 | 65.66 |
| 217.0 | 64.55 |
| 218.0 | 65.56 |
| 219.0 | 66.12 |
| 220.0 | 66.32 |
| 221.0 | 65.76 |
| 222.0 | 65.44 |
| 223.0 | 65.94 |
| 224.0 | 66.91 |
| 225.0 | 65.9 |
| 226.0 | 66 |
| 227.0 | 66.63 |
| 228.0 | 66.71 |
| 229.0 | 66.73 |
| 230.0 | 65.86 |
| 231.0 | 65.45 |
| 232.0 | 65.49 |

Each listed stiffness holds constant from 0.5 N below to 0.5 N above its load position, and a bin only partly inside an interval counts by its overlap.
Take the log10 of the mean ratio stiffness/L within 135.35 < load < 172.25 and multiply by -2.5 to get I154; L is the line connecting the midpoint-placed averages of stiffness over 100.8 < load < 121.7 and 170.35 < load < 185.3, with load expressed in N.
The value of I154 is 0.30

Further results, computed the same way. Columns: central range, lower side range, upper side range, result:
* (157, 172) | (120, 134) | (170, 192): 0.06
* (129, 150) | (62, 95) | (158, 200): 0.37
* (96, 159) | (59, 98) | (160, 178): 0.17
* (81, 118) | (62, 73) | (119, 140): -0.03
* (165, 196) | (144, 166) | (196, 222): -0.20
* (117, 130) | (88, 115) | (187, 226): -0.01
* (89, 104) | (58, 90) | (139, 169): -0.08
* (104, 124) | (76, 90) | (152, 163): -0.10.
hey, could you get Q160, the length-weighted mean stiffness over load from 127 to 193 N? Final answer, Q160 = 58.8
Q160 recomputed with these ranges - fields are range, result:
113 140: 66.5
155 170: 62.1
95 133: 70.3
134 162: 46.8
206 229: 66.1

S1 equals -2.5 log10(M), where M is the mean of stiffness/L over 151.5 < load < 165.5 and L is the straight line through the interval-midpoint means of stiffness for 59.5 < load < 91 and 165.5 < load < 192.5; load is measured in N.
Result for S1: 0.250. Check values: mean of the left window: 73.4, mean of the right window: 68.2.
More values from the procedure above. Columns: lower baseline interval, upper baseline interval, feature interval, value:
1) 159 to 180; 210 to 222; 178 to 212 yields -0.015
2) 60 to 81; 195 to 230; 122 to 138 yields 0.081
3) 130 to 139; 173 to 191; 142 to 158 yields 0.457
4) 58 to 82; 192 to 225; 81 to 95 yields -0.002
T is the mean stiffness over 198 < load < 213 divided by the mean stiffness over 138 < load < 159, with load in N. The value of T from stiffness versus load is 1.5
